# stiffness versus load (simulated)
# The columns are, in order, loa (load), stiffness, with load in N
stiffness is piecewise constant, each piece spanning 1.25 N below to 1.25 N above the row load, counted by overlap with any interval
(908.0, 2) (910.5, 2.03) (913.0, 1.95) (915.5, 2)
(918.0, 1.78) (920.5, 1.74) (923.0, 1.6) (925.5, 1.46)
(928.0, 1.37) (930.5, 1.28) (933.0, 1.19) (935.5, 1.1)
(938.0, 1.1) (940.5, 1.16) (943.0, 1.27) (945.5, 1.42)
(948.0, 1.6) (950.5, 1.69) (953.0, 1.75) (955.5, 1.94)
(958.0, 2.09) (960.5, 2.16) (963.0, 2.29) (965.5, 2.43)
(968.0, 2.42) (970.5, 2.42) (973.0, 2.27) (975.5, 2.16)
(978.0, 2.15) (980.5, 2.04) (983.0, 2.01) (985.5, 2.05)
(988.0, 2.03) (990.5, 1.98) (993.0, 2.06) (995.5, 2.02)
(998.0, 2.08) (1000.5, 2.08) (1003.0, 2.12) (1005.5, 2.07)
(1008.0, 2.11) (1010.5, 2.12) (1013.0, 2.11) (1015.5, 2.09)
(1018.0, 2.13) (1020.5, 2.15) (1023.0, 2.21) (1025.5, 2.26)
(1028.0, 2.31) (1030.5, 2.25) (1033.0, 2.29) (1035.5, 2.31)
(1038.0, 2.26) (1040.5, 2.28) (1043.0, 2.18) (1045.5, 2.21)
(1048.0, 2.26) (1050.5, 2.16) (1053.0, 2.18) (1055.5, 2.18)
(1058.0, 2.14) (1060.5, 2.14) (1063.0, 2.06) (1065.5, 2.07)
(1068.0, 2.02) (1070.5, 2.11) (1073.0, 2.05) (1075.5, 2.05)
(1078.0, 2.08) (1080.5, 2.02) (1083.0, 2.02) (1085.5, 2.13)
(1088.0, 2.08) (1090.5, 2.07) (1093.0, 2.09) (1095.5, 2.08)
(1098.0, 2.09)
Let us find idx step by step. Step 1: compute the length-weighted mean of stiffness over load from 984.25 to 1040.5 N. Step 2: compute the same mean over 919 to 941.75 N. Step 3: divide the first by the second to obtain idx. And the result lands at 1.60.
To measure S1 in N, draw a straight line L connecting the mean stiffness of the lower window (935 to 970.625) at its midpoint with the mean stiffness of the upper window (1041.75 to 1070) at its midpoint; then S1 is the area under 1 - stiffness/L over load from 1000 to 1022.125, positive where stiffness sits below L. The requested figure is -1.4 N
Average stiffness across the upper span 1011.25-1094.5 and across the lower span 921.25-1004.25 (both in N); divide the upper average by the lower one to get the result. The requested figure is 1.2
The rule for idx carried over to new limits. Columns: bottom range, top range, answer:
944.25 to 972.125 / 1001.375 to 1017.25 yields 1.04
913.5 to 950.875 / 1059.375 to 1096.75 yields 1.42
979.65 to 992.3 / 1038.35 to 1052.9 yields 1.10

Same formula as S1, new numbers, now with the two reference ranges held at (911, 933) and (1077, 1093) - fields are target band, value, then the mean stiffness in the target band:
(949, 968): -3.7 N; 2.07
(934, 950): 3.8 N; 1.29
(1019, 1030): -1.9 N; 2.23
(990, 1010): -2.5 N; 2.07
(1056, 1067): -0.6 N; 2.11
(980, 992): -1.4 N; 2.02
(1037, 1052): -2.0 N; 2.22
